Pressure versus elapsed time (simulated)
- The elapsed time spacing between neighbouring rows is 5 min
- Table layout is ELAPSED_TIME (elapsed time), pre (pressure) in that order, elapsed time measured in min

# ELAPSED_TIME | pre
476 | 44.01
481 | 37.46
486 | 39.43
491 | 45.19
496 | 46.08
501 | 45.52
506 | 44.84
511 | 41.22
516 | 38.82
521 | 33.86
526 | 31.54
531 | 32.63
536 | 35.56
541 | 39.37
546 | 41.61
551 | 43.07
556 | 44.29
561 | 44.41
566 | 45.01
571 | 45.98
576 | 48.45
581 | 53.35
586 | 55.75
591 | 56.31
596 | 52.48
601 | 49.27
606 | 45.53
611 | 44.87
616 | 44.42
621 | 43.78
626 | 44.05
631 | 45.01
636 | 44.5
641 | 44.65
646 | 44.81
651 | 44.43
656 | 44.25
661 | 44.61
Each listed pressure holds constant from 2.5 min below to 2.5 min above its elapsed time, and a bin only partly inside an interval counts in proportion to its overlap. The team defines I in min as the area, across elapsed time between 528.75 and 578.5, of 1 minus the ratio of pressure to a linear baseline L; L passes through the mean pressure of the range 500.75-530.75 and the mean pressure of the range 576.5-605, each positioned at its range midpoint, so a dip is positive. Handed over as 3.9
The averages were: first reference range 38.3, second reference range 52.7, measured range 42.1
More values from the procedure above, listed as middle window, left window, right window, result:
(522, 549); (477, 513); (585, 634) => 5.2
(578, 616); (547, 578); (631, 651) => -4.9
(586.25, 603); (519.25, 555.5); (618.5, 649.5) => -4.7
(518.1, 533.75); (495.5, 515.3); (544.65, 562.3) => 3.8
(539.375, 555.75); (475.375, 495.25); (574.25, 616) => 1.7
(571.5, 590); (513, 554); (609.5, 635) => -5.0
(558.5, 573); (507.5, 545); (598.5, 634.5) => -1.7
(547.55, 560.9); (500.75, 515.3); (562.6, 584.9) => 0.9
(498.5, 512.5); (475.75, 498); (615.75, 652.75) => -0.5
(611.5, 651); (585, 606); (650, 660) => 2.5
